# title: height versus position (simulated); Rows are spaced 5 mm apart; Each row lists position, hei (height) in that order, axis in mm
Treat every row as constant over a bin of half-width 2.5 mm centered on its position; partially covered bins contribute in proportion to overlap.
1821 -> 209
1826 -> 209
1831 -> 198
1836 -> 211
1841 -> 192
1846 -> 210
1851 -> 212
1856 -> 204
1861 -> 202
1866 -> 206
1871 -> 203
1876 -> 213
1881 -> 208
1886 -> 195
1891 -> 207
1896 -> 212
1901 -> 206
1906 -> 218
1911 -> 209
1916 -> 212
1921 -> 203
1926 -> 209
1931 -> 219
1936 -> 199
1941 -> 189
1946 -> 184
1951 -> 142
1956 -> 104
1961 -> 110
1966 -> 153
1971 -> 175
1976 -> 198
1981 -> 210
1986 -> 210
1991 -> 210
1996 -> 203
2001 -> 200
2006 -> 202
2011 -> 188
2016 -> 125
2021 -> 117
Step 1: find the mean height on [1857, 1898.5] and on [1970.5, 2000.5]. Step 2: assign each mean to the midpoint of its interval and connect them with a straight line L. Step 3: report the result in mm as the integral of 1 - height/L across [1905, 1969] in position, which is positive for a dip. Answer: 7.6 mm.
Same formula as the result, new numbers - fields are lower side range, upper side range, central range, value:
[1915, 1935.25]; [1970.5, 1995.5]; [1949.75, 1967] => 6.9 mm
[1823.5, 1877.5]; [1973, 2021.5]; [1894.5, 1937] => -2.6 mm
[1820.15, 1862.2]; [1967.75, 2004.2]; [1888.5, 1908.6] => -0.8 mm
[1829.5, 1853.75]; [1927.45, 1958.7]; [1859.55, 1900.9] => -2.8 mm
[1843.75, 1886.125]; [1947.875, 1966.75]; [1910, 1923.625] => -3.9 mm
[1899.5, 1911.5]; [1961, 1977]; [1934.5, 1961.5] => 3.6 mm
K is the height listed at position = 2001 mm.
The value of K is 200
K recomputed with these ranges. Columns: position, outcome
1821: 209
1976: 198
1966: 153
